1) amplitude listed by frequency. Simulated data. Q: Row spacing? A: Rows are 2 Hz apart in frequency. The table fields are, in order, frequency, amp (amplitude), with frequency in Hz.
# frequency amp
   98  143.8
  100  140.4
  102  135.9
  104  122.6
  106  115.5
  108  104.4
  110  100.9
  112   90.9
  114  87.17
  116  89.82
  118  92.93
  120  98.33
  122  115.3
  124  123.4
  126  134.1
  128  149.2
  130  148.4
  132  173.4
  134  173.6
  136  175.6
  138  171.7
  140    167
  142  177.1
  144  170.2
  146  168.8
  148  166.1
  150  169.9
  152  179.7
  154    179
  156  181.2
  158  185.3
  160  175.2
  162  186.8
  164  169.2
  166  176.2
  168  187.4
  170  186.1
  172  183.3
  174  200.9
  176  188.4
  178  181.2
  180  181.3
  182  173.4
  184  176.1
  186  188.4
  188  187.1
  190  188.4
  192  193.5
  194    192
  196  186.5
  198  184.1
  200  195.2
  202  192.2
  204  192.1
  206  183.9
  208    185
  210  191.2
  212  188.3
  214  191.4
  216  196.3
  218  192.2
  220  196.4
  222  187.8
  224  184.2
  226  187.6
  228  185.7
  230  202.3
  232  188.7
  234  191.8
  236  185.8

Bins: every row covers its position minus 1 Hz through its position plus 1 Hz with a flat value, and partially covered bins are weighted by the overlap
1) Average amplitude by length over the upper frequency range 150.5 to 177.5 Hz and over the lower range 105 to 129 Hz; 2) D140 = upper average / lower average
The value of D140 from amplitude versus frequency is 1.68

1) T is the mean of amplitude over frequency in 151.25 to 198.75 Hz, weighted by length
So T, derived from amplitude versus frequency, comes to 184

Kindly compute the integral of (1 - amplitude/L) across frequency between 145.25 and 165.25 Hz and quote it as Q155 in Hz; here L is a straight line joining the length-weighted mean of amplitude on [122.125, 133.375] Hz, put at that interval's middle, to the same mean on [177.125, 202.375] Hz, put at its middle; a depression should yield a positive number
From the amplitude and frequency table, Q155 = -1.7 Hz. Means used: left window 144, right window 186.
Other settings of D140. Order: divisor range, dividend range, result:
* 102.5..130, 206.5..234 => 1.71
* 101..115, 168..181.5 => 1.72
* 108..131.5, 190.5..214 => 1.68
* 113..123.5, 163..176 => 1.88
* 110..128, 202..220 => 1.79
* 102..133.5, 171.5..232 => 1.60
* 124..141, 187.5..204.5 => 1.19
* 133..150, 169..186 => 1.08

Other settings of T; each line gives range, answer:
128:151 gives 168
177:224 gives 188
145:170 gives 177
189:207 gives 190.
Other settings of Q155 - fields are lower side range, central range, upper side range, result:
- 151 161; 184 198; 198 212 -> -0.09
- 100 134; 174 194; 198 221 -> -1.65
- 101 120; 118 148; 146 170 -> -2.54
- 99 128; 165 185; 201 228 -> -3.04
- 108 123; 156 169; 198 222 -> -3.31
